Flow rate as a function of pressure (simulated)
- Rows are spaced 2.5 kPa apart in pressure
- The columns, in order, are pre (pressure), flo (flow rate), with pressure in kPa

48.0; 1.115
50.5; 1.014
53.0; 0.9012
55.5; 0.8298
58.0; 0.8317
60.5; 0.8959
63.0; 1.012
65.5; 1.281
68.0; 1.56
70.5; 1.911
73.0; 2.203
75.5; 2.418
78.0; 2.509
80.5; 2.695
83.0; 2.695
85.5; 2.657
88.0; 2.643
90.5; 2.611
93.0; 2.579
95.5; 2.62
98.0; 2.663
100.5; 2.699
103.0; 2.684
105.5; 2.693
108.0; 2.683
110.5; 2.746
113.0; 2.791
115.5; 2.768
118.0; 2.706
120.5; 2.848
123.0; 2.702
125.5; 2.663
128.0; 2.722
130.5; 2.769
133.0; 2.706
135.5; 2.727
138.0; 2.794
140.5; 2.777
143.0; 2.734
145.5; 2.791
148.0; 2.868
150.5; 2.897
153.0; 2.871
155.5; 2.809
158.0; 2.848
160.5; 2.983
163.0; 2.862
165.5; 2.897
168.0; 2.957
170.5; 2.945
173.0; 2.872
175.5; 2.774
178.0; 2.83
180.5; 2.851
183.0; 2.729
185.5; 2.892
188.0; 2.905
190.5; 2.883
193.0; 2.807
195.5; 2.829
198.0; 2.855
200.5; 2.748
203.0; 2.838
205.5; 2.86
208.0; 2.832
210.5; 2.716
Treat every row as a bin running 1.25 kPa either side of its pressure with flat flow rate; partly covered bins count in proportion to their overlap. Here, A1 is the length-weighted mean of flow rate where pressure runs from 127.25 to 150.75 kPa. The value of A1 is 2.77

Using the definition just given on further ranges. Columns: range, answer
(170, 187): 2.84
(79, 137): 2.7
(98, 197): 2.8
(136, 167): 2.84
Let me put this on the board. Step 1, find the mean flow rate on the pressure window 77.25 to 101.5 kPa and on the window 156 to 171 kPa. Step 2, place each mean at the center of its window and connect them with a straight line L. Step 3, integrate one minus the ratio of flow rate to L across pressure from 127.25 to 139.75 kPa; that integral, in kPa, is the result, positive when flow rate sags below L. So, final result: 0.2 kPa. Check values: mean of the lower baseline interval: 2.64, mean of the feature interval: 2.75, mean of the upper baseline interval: 2.91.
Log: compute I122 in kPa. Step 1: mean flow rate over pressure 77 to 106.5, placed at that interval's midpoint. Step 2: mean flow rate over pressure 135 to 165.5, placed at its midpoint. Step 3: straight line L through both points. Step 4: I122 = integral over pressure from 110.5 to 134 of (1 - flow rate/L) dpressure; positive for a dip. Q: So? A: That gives 0.0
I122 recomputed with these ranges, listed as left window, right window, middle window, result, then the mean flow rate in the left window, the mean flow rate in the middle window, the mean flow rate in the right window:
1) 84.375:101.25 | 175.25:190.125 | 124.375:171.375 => -1.0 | 2.64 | 2.82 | 2.84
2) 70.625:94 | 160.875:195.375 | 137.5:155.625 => -0.4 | 2.53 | 2.82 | 2.86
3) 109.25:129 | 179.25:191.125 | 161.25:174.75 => -0.4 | 2.74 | 2.9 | 2.85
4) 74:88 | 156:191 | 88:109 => -0.1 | 2.59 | 2.65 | 2.87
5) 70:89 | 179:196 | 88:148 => -2.4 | 2.49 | 2.72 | 2.84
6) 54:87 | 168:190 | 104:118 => -3.4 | 1.81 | 2.73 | 2.86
